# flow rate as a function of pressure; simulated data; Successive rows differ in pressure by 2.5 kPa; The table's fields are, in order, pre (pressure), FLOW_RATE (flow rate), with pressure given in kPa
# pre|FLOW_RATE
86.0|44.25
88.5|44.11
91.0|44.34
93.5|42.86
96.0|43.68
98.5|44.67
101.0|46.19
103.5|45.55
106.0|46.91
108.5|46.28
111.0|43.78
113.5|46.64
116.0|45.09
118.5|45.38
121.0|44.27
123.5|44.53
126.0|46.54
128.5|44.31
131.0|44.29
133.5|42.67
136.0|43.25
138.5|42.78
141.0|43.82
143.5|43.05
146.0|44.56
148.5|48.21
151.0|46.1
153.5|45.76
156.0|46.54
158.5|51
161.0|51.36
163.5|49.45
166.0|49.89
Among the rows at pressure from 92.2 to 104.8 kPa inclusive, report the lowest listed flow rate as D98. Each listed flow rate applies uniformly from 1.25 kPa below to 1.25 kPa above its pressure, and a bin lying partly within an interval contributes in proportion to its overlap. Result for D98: 42.86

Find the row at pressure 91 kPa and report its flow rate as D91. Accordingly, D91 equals 44.34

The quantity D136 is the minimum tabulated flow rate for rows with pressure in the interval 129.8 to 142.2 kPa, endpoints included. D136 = 42.67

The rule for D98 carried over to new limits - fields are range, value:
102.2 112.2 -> 43.78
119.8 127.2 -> 44.27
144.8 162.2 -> 44.56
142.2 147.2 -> 43.05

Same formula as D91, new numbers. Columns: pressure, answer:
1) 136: 43.25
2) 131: 44.29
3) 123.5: 44.53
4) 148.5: 48.21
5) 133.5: 42.67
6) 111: 43.78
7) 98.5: 44.67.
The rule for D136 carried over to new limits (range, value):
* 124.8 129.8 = 44.31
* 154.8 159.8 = 46.54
